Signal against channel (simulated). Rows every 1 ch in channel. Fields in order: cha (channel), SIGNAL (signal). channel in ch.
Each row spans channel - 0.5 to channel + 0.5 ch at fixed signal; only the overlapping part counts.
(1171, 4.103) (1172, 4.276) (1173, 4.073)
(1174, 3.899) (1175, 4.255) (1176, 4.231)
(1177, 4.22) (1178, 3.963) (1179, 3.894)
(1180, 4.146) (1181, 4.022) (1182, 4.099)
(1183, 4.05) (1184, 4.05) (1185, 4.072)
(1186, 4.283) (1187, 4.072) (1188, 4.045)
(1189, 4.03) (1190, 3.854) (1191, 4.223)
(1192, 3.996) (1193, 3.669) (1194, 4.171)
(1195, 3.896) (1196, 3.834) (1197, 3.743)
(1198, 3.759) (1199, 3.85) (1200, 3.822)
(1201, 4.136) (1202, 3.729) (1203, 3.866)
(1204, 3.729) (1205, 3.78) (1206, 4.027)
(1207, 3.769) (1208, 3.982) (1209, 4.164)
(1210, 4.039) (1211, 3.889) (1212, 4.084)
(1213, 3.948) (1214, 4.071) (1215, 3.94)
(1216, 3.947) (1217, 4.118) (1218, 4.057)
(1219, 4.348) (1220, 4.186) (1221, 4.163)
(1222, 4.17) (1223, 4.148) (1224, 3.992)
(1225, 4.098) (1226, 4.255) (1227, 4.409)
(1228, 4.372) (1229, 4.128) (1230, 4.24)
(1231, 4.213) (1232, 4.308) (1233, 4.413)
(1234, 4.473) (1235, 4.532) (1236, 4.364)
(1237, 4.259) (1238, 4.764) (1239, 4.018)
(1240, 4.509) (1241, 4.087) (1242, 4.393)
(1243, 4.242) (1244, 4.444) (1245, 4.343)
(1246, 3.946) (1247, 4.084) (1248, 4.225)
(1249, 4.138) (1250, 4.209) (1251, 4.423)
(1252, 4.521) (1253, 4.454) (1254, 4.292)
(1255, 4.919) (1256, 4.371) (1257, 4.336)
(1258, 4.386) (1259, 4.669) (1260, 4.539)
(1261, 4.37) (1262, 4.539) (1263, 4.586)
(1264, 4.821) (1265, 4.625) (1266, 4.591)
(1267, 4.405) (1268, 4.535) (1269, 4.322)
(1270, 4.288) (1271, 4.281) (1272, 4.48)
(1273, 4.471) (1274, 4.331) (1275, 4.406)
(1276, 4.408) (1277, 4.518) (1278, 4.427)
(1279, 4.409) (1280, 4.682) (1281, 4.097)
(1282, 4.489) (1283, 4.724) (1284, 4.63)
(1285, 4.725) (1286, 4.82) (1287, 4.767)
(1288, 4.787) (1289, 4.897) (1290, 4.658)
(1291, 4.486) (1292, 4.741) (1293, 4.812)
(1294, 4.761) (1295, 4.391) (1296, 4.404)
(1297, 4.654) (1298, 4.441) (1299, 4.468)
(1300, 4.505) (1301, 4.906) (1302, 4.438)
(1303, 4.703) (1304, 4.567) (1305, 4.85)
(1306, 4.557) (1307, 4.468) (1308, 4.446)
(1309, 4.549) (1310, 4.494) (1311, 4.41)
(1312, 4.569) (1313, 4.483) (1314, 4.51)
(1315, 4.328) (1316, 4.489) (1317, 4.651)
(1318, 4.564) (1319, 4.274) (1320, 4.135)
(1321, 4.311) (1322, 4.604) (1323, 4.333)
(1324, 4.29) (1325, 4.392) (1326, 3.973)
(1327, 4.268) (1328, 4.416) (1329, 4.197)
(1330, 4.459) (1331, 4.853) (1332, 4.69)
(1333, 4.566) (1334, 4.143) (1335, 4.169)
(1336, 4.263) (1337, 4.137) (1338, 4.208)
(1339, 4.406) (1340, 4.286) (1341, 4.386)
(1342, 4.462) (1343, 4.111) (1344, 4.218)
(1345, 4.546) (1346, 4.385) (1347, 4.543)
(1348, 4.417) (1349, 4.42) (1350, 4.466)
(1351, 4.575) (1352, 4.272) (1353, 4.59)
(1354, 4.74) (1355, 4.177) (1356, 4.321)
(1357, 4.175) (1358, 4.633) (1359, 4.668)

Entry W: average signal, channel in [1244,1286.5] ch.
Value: 4.45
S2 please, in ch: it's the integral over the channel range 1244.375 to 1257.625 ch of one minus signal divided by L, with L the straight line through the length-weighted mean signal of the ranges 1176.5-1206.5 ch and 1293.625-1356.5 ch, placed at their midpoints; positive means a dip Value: -0.5 ch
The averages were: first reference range 3.97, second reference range 4.44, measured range 4.33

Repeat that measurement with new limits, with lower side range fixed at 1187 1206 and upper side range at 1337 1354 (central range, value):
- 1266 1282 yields -0.97 ch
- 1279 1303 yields -2.29 ch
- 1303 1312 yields -0.60 ch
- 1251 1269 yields -1.77 ch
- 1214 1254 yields -2.23 ch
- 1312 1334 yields -0.48 ch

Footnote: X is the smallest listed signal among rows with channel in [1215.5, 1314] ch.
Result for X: 3.946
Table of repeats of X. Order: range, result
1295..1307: 4.391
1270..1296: 4.097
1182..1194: 3.669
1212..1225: 3.94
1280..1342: 3.973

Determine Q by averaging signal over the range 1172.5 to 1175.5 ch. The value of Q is 4.08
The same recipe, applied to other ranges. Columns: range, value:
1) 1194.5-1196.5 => 3.87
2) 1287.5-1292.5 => 4.71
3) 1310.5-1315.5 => 4.46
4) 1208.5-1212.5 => 4.04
